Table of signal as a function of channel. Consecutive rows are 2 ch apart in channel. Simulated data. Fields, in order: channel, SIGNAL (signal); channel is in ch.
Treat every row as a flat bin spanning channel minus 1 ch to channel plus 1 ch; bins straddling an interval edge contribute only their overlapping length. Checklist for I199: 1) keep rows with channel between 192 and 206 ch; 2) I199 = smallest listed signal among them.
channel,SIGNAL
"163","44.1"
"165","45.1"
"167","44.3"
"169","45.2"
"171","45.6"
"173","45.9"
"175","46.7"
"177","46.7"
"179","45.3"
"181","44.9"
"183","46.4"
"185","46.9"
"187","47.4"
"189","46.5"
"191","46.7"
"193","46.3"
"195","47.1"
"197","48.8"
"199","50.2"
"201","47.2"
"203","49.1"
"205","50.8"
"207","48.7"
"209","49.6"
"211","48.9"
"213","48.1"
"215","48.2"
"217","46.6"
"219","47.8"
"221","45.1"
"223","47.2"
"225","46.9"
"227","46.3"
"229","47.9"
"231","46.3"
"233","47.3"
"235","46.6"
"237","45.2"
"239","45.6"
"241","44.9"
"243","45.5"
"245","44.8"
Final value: 46.3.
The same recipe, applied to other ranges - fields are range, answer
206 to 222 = 45.1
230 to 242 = 44.9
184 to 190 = 46.5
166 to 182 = 44.3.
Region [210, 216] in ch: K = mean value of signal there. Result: 48.4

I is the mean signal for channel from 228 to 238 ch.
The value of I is 46.7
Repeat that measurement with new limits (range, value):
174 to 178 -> 46.7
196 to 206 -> 49.2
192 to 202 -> 47.9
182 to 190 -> 46.8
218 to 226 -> 46.8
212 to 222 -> 47.2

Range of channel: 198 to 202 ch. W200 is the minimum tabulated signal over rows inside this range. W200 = 47.2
